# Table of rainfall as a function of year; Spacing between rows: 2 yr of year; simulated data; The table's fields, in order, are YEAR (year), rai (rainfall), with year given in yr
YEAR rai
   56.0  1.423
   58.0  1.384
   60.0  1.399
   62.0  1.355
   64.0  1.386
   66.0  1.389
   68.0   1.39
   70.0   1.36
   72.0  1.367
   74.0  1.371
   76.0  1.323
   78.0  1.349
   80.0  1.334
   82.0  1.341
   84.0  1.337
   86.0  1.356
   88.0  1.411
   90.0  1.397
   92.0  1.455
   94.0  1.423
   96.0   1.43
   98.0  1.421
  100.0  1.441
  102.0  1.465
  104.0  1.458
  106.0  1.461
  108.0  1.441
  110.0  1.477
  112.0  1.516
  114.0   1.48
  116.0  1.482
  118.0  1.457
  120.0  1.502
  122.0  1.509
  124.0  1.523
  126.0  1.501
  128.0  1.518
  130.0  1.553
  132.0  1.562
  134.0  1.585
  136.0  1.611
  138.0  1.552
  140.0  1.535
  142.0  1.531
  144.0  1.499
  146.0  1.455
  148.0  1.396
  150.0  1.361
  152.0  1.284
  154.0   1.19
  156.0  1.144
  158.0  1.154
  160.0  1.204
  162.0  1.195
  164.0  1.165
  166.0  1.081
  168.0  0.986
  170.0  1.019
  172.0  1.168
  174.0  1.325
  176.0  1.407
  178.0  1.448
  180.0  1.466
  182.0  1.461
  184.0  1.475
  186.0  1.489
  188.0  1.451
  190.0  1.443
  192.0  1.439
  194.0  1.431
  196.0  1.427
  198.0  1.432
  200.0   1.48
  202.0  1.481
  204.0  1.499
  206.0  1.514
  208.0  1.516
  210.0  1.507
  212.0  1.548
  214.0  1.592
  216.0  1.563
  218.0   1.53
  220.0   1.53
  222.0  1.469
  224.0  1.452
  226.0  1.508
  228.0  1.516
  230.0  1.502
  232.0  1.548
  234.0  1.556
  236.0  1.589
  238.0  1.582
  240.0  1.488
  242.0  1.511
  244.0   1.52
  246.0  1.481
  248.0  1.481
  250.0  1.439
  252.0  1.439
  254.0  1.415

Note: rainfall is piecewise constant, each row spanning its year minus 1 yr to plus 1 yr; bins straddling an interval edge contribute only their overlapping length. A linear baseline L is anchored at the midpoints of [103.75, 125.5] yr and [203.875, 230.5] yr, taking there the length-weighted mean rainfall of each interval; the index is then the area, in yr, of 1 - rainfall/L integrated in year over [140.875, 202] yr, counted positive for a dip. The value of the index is 6.8 yr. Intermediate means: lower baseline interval 1.48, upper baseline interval 1.52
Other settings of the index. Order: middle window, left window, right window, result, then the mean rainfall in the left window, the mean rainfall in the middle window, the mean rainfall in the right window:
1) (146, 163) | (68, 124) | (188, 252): 2.4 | 1.42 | 1.25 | 1.5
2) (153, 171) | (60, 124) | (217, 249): 4.2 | 1.42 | 1.13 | 1.52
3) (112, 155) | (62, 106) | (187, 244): -1.4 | 1.39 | 1.48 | 1.5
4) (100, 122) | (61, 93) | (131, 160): -1.3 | 1.37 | 1.47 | 1.41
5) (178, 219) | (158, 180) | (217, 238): -3.6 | 1.21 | 1.49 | 1.52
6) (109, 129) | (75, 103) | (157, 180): -2.6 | 1.39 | 1.5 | 1.21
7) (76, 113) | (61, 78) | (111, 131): 0.5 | 1.37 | 1.41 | 1.5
